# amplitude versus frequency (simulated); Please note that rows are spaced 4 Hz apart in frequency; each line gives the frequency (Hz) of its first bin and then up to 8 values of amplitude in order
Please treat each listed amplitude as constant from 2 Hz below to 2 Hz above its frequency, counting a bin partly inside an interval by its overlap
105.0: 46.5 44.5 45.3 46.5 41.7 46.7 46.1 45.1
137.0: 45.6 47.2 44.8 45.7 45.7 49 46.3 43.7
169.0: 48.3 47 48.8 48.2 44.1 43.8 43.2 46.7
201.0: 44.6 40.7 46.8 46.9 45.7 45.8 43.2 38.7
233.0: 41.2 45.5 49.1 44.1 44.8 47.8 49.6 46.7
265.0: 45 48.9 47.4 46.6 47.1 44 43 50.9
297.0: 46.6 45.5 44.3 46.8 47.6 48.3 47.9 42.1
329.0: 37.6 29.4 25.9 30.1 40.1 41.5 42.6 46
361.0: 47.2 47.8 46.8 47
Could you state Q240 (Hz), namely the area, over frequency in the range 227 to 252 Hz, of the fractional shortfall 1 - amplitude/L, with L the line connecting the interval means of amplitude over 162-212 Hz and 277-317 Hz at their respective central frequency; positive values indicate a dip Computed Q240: 1.0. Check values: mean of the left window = 45.5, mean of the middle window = 44.1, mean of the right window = 46.3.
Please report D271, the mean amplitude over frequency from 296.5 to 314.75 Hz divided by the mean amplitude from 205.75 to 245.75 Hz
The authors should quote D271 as 1.0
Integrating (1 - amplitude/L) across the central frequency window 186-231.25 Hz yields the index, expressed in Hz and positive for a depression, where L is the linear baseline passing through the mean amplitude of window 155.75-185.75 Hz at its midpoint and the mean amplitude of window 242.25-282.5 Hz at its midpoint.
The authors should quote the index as 2.66 Hz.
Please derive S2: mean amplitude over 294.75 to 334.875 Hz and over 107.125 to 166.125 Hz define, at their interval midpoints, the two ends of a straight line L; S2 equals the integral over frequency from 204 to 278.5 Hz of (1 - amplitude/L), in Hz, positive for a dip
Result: -1.8 Hz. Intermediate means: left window 45.6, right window 43.7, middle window 45.6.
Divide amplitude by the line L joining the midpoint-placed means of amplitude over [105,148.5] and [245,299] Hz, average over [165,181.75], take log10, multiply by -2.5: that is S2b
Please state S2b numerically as -0.04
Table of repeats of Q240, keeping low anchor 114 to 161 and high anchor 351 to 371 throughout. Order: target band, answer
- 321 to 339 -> 4.2 Hz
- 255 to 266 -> -0.3 Hz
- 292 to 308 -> -0.2 Hz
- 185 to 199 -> 0.4 Hz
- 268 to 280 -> -0.4 Hz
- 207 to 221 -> -0.1 Hz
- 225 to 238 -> 1.2 Hz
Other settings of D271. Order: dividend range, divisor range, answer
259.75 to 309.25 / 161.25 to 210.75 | 1.02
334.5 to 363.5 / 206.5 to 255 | 0.87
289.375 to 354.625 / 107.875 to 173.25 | 0.91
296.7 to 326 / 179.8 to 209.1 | 1.04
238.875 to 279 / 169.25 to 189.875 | 1.01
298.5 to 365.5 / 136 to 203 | 0.91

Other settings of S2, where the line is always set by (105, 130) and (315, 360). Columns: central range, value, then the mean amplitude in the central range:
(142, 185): -2.6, 46.6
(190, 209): -0.5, 44.1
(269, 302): -4.7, 46.6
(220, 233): 0.1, 42.1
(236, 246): -1.1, 46.5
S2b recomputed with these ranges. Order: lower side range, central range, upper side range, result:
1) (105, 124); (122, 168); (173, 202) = -0.02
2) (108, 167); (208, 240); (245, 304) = 0.05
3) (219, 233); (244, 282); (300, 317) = -0.06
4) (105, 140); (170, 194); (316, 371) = -0.05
